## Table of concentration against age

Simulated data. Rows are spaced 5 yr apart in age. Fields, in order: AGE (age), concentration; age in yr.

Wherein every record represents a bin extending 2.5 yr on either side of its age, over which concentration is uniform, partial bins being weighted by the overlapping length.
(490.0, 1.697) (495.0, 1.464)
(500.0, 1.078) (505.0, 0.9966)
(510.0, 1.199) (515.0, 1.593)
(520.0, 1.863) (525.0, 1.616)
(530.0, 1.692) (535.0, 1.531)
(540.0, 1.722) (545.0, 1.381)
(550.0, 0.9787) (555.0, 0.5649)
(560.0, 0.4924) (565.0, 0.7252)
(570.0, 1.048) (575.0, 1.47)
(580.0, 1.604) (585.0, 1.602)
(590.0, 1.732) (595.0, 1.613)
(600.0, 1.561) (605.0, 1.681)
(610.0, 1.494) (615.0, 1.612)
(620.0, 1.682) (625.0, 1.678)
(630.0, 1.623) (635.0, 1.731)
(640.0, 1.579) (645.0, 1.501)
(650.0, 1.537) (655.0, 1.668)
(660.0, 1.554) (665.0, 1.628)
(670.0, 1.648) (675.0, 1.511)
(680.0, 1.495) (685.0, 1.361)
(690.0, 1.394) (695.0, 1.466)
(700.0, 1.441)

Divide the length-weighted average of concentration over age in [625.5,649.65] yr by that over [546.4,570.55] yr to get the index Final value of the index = 2.10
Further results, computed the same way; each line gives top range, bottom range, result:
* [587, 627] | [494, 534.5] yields 1.13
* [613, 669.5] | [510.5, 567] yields 1.26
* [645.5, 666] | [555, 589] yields 1.39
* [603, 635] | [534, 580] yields 1.47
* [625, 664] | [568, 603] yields 1.05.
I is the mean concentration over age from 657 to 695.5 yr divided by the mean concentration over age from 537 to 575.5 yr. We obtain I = 1.46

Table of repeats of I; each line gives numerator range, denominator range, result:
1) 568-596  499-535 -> 1.04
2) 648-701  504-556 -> 1.08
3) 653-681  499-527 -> 1.13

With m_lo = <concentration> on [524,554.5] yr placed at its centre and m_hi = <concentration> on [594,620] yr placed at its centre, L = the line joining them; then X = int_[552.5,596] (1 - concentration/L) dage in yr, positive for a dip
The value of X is 9.5 yr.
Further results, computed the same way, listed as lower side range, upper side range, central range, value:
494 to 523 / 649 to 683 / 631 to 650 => -0.68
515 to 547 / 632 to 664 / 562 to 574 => 5.03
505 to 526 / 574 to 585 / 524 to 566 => 9.14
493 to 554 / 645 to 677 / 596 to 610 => -0.82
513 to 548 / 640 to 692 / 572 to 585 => 0.47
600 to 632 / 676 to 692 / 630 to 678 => -2.63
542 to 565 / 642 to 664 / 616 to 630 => -3.18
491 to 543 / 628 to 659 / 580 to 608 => -1.38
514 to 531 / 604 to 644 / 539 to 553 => 3.25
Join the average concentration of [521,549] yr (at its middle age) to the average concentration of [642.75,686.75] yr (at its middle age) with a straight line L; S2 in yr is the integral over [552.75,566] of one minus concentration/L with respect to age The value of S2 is 8.3 yr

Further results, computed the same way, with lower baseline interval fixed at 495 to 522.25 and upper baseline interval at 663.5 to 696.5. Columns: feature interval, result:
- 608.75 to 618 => -0.8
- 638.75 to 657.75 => -1.3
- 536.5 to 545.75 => -1.4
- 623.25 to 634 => -1.5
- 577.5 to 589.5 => -1.8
